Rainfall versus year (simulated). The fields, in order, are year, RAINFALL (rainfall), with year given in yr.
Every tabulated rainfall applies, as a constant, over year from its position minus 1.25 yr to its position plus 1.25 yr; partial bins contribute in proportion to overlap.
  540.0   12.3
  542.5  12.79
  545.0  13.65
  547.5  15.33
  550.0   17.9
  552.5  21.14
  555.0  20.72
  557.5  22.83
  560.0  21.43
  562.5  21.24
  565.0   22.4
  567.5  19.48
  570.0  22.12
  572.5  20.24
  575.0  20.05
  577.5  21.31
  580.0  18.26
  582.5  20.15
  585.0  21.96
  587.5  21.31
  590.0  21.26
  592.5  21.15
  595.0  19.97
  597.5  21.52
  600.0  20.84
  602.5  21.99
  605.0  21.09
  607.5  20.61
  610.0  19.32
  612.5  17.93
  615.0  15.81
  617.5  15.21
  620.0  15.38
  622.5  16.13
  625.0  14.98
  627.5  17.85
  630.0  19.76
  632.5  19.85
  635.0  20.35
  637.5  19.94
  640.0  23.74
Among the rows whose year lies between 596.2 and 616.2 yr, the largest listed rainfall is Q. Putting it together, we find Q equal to 21.99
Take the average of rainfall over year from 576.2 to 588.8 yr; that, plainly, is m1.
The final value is 20.6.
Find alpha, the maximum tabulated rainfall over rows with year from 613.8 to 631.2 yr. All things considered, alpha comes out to 19.76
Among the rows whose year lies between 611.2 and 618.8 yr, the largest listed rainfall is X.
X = 17.93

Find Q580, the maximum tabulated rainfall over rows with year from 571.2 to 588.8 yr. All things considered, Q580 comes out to 21.96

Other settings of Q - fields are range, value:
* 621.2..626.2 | 16.13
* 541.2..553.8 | 21.14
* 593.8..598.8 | 21.52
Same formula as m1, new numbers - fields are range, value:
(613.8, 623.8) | 15.6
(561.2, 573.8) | 21.1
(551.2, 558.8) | 21.5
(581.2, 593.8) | 21.1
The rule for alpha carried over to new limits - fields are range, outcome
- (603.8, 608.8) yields 21.09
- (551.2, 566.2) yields 22.83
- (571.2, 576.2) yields 20.24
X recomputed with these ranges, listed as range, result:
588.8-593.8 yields 21.26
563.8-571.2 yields 22.4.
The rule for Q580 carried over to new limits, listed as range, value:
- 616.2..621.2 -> 15.38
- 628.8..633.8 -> 19.85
